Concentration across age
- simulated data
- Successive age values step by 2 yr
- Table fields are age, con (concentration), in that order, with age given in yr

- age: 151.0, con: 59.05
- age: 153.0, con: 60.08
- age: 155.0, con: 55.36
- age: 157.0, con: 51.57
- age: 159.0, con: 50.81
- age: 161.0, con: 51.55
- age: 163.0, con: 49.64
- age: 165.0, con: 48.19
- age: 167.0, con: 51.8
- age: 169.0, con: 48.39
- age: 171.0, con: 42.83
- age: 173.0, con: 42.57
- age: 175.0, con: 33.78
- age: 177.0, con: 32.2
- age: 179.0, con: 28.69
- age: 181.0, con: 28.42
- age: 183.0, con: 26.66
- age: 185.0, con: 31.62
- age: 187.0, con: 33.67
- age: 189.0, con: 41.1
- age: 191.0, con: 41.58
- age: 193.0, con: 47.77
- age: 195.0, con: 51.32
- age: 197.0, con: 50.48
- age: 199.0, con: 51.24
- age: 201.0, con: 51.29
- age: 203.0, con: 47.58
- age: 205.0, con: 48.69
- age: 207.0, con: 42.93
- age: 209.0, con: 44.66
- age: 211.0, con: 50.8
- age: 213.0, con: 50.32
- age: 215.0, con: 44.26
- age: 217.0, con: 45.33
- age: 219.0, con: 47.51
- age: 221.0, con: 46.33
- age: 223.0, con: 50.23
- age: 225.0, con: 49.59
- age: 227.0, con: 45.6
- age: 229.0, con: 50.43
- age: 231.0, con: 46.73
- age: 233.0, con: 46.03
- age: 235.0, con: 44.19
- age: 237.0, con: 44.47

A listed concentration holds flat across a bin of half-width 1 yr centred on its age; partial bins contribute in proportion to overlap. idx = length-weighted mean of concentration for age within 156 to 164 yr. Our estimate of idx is 50.9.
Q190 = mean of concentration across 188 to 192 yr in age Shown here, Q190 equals 41.3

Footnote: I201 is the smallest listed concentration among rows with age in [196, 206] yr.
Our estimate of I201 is 47.58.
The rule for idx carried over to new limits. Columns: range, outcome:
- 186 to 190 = 37.4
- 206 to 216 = 46.6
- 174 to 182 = 30.8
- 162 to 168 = 49.9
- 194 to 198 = 50.9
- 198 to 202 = 51.3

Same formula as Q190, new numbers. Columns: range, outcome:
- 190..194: 44.7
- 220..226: 48.7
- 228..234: 47.7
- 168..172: 45.6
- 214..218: 44.8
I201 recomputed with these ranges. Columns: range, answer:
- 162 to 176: 33.78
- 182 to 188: 26.66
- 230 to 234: 46.03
